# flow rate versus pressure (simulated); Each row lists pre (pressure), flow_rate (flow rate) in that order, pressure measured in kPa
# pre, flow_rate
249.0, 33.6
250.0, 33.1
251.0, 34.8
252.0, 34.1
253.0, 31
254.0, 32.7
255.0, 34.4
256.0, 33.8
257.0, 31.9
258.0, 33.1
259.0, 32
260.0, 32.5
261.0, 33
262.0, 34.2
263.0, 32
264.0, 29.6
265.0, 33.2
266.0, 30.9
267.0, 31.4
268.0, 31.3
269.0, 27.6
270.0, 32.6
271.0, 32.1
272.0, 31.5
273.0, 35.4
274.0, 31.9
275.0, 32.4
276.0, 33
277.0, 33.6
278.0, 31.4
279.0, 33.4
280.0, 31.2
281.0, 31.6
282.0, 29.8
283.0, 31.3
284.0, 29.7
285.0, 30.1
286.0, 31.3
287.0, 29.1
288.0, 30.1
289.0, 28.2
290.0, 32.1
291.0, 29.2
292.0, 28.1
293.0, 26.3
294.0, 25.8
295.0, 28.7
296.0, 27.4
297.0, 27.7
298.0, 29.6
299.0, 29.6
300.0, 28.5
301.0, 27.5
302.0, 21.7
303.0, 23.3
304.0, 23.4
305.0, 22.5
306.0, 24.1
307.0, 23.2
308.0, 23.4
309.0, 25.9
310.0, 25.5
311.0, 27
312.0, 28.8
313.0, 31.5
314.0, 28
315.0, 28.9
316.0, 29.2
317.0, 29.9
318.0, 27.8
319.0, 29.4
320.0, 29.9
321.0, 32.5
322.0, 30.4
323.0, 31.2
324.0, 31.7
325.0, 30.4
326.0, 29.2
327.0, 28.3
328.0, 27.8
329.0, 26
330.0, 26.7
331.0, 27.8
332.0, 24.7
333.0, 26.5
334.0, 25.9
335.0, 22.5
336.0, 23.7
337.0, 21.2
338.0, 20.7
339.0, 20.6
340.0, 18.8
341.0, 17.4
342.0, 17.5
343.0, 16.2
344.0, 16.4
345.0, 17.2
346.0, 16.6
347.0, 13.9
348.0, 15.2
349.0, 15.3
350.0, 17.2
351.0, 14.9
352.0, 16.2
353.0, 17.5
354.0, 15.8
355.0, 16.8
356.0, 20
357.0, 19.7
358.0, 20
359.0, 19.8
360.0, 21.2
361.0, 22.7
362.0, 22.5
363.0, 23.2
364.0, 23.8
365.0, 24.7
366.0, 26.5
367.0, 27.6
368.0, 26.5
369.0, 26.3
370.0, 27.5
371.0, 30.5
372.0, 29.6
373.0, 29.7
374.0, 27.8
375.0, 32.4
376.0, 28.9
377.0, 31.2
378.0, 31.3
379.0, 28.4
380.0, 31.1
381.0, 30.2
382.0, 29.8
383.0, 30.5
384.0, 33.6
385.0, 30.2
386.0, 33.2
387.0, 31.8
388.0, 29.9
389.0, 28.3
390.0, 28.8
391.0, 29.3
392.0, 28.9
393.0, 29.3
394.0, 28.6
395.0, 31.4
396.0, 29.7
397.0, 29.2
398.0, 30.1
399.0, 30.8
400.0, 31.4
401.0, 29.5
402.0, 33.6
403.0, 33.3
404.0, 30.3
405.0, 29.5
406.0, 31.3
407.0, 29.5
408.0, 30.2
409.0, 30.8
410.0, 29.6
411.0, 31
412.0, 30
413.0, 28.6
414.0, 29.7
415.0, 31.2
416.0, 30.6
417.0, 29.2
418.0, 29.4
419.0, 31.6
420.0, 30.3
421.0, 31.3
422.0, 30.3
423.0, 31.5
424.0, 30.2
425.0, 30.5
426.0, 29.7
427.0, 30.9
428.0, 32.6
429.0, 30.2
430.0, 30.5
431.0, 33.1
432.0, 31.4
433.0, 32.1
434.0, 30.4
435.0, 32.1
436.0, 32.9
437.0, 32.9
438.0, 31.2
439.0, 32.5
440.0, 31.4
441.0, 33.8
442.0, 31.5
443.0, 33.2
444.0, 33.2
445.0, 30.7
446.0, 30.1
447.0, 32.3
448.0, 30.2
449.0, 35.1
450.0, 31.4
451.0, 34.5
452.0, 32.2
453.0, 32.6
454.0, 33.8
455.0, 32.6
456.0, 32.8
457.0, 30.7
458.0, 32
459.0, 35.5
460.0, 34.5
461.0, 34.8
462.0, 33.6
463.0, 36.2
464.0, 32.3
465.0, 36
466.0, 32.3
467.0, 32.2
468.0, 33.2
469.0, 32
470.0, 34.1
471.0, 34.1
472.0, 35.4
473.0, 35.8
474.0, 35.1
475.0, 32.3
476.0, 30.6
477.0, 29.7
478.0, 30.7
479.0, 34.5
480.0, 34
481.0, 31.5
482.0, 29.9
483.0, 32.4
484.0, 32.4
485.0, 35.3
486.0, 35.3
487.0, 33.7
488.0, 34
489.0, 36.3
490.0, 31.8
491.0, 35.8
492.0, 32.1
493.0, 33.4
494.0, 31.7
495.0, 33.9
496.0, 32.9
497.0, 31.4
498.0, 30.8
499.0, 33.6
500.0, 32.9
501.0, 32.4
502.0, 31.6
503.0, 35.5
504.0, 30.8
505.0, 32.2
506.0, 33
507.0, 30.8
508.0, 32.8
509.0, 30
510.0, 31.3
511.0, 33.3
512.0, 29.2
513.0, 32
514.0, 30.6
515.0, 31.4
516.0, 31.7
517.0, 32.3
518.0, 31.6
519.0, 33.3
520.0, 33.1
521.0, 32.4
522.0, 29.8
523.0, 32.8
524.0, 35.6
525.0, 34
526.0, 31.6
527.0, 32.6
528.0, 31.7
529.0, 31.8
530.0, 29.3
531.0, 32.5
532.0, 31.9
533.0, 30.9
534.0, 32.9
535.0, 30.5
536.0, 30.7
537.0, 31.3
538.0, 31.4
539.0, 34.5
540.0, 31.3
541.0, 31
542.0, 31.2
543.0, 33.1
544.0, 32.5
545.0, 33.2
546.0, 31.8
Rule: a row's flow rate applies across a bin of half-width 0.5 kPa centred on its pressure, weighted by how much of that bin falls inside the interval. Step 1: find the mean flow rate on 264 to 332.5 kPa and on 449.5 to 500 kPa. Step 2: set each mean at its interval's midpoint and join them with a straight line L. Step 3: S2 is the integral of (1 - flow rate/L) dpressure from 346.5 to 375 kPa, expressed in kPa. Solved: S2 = 7.9 kPa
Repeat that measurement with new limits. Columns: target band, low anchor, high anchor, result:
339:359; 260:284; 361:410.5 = 8.6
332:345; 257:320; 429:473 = 4.2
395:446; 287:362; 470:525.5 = -3.6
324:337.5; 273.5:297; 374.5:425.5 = 1.7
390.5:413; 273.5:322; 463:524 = 0.4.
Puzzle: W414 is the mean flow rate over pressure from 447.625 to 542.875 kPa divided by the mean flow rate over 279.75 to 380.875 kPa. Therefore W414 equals 1.3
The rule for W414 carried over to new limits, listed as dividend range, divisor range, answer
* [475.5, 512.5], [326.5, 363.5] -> 1.60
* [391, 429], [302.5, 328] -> 1.09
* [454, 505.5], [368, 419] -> 1.10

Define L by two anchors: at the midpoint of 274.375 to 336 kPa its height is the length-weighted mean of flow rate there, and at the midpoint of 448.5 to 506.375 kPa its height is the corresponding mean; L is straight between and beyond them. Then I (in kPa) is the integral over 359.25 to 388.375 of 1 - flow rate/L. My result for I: 1.9 kPa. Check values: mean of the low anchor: 28.4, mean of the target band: 28.3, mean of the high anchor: 33.2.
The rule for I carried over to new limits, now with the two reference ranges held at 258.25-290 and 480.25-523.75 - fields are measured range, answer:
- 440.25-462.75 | -0.4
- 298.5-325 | 3.5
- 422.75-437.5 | 0.4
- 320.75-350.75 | 8.4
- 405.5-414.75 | 0.6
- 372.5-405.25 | 1.7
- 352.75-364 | 4.1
